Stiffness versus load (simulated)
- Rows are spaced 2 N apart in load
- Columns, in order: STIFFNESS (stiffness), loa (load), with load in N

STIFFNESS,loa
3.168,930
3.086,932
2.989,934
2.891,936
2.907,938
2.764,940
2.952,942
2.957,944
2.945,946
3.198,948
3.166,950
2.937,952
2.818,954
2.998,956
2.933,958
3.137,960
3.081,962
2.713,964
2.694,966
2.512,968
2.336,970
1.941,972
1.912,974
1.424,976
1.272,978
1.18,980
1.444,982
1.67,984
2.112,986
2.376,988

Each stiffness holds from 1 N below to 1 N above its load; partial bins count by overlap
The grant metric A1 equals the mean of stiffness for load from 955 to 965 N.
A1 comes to 2.97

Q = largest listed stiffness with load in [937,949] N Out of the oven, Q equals 3.198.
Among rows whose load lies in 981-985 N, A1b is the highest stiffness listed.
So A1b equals 1.67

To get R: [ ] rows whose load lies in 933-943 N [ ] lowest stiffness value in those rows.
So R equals 2.764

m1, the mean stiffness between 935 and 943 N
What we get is 2.88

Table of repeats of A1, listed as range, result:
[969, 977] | 1.9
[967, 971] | 2.42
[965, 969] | 2.6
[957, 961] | 3.04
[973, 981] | 1.45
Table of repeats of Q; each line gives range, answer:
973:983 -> 1.912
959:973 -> 3.137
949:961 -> 3.166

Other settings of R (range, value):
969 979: 1.272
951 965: 2.713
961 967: 2.694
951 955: 2.818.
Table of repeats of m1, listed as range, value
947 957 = 3.02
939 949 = 2.96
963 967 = 2.7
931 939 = 2.97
